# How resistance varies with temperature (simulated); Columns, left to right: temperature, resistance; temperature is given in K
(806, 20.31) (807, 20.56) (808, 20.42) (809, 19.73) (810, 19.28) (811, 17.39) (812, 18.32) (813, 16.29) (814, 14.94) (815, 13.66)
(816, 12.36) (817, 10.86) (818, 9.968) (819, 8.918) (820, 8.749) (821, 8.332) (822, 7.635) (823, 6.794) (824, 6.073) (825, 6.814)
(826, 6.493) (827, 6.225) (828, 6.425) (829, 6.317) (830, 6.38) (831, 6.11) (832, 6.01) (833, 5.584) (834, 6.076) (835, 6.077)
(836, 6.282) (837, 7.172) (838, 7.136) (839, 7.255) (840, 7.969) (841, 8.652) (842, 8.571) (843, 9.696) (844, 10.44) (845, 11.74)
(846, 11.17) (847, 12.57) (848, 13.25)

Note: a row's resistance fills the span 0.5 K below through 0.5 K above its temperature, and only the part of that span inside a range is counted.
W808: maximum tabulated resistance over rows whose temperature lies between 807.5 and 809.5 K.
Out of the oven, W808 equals 20.42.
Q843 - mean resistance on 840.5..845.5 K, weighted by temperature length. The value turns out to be 9.82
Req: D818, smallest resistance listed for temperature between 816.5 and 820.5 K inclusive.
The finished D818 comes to 8.749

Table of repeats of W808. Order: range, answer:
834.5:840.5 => 7.969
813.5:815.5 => 14.94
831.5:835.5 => 6.077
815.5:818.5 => 12.36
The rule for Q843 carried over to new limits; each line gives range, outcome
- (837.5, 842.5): 7.92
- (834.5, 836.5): 6.18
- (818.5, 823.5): 8.09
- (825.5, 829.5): 6.37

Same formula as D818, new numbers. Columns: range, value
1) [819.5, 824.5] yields 6.073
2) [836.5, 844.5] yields 7.136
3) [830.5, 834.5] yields 5.584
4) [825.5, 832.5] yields 6.01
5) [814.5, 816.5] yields 12.36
